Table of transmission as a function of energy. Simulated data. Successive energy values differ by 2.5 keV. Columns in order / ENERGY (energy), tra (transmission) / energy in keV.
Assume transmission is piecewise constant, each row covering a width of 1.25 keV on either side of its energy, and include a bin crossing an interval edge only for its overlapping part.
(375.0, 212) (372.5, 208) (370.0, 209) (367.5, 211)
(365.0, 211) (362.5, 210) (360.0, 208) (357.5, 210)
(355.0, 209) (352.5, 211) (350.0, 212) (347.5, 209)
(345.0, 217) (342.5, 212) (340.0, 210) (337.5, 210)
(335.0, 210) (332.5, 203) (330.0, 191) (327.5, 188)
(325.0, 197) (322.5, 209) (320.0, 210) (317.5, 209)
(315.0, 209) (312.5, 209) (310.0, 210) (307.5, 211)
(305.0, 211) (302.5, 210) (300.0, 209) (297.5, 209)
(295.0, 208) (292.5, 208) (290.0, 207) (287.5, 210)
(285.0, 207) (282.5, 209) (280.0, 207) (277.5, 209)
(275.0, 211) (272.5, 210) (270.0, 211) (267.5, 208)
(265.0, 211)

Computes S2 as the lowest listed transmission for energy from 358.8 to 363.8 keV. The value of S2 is 208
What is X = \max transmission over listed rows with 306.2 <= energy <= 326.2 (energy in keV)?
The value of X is 211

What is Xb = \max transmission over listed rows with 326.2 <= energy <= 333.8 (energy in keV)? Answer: 203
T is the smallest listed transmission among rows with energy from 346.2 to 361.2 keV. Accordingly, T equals 208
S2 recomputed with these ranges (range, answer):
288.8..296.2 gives 207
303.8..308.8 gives 211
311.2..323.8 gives 209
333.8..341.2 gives 210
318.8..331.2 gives 188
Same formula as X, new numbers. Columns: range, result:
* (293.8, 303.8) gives 210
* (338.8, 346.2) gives 217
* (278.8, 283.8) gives 209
